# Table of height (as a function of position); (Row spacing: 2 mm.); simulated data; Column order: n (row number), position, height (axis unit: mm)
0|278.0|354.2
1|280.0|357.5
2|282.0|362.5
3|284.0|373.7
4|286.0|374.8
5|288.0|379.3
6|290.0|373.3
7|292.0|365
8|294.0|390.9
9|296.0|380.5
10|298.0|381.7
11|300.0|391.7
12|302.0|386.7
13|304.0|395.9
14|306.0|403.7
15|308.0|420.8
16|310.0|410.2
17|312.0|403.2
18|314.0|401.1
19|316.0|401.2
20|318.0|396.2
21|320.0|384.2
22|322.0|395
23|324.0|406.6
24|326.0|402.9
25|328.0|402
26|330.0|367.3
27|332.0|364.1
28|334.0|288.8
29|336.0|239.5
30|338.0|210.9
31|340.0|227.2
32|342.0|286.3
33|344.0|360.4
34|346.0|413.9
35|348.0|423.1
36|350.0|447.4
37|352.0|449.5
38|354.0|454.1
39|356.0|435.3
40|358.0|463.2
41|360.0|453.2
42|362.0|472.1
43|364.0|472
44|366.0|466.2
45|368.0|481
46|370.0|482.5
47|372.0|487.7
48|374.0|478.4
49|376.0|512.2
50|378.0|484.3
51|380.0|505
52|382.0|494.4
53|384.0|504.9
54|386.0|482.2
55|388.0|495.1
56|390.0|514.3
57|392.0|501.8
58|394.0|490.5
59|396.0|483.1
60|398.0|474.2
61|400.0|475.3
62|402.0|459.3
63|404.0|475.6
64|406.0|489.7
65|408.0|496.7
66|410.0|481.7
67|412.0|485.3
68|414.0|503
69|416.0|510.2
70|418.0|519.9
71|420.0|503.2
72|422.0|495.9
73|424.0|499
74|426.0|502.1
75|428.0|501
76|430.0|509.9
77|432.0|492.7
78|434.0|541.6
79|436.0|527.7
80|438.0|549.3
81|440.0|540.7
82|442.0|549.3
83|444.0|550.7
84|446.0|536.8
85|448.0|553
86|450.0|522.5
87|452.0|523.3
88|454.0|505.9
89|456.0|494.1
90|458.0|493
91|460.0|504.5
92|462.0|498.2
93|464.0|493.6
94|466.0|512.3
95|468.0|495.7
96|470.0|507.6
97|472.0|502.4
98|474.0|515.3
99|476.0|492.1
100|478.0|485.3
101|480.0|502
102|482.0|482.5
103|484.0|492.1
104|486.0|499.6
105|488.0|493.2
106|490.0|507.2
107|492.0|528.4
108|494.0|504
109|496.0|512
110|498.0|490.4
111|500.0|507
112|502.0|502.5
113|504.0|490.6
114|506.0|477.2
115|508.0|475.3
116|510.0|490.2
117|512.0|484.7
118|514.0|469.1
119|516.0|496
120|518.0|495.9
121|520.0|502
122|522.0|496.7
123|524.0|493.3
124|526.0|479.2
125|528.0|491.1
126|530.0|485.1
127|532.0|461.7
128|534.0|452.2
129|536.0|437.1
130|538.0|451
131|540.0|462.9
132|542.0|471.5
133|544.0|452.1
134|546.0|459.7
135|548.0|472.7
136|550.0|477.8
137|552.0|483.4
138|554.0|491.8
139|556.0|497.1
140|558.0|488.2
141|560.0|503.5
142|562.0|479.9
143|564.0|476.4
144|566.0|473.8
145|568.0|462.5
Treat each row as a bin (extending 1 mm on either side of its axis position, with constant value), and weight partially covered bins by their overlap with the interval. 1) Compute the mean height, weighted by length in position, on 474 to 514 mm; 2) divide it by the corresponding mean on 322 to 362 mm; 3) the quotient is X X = 1.32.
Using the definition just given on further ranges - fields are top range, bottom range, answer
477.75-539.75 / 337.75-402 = 1.08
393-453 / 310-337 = 1.36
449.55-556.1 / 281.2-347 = 1.33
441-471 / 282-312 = 1.33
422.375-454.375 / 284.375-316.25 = 1.34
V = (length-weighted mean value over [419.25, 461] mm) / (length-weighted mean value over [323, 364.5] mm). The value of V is 1.36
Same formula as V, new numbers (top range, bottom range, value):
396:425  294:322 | 1.24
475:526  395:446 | 0.98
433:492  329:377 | 1.26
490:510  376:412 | 1.02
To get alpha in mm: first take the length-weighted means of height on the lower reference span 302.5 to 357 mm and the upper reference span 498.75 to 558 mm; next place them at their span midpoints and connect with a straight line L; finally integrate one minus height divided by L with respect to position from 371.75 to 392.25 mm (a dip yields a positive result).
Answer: -4.7 mm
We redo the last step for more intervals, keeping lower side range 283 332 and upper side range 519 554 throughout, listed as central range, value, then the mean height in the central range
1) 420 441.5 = -4.0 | 516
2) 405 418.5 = -2.2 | 497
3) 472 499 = -2.7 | 500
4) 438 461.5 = -4.5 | 525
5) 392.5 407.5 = -2.0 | 480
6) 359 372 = -1.9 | 472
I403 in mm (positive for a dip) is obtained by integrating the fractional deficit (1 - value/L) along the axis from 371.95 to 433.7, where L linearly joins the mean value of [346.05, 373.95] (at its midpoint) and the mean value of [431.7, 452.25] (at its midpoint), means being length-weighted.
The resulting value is 0.6 mm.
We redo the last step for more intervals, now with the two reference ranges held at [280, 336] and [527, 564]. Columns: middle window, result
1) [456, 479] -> -2.9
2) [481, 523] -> -3.5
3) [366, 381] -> -3.0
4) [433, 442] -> -2.3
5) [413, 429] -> -3.0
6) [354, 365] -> -1.6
